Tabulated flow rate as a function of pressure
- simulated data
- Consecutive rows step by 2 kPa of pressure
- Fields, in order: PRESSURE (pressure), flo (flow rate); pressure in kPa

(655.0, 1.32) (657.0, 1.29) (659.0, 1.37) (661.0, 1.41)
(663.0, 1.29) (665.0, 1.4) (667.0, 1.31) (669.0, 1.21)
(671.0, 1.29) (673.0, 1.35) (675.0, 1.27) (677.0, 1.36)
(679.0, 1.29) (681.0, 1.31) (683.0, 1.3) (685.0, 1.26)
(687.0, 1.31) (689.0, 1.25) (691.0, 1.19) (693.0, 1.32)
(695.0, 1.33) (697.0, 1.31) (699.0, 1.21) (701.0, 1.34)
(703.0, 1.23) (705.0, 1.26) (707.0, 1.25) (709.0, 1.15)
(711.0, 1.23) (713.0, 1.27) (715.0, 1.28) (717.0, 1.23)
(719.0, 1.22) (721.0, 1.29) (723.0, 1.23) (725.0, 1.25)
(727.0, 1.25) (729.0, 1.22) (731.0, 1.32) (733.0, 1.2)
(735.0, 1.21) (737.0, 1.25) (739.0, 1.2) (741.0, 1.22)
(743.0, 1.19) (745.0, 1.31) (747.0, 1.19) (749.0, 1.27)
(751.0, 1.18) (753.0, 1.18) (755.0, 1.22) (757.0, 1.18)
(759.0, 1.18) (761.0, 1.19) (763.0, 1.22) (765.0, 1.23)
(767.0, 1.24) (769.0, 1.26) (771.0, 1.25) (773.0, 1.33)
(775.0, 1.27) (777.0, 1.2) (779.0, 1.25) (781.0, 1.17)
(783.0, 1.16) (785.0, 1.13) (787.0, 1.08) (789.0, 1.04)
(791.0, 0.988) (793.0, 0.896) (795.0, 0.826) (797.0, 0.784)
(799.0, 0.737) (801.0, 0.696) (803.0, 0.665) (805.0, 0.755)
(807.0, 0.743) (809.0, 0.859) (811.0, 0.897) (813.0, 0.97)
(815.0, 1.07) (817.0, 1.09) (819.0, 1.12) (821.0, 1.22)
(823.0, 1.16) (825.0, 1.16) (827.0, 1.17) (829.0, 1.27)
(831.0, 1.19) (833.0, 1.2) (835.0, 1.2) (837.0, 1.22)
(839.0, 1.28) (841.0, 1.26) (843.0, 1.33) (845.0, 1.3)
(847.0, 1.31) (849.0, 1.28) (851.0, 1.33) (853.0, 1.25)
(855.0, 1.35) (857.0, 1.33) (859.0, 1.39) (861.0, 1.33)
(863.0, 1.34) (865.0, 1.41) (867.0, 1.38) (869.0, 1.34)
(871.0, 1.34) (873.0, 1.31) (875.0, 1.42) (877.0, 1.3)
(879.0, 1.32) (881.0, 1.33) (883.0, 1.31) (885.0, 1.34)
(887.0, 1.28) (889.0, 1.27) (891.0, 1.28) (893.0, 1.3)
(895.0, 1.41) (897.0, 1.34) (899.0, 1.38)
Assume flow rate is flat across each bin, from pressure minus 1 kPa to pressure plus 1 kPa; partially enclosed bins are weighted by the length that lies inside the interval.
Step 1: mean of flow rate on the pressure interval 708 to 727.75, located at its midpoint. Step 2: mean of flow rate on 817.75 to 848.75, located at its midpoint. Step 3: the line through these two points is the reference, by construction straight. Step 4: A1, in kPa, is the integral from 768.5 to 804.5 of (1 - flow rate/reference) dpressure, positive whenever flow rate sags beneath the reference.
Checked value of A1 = 5.80 kPa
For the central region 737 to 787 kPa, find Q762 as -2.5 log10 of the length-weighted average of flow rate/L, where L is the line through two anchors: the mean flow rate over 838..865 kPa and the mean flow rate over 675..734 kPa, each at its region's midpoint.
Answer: 0.06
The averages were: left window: 1.26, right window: 1.32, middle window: 1.22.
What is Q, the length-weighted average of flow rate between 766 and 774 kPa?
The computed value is 1.27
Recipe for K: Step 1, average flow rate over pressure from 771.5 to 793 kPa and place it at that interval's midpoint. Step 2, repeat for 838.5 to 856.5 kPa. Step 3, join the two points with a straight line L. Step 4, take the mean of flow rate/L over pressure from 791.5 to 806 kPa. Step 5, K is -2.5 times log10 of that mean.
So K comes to 0.47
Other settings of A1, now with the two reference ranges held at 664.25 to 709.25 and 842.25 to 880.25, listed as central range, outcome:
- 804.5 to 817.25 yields 3.98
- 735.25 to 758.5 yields 1.52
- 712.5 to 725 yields 0.40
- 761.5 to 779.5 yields 0.83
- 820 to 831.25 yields 1.10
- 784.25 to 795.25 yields 2.61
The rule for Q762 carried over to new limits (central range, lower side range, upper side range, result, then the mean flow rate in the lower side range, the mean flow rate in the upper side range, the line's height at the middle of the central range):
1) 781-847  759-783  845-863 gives 0.21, 1.23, 1.32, 1.28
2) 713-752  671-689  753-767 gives 0.00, 1.3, 1.2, 1.24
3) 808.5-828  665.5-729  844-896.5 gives 0.21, 1.27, 1.33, 1.31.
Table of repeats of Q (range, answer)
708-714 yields 1.22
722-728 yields 1.24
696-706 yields 1.27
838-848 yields 1.3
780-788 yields 1.14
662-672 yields 1.3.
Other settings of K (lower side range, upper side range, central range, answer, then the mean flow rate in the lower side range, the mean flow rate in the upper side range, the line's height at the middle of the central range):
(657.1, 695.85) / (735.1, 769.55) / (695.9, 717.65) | 0.02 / 1.31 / 1.22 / 1.27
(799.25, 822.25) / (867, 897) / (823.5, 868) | -0.15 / 0.914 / 1.33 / 1.12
